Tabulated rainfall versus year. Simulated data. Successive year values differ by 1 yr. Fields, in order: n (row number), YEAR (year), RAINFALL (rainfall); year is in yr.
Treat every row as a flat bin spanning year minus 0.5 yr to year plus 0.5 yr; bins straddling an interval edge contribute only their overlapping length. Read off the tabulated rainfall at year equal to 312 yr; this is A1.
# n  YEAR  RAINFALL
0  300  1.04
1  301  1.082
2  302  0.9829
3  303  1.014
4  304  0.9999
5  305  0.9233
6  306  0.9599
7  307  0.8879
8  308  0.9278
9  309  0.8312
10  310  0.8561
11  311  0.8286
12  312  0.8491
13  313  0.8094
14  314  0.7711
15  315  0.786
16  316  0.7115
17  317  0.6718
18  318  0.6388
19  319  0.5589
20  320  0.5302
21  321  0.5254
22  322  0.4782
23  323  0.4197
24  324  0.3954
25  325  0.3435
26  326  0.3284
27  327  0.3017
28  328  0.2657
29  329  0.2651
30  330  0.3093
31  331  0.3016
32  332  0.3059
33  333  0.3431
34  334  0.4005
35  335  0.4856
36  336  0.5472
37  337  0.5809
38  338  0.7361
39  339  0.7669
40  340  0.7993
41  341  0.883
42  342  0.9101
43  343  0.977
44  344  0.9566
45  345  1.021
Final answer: 0.8491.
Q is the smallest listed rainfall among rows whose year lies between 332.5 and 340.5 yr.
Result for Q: 0.3431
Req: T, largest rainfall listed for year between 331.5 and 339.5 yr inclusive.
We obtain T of 0.7669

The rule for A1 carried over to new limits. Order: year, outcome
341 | 0.883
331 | 0.3016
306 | 0.9599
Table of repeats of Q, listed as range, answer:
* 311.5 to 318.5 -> 0.6388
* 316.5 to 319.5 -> 0.5589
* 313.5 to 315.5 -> 0.7711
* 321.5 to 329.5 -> 0.2651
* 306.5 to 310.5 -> 0.8312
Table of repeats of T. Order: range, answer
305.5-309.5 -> 0.9599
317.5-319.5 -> 0.6388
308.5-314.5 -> 0.8561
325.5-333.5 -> 0.3431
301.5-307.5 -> 1.014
